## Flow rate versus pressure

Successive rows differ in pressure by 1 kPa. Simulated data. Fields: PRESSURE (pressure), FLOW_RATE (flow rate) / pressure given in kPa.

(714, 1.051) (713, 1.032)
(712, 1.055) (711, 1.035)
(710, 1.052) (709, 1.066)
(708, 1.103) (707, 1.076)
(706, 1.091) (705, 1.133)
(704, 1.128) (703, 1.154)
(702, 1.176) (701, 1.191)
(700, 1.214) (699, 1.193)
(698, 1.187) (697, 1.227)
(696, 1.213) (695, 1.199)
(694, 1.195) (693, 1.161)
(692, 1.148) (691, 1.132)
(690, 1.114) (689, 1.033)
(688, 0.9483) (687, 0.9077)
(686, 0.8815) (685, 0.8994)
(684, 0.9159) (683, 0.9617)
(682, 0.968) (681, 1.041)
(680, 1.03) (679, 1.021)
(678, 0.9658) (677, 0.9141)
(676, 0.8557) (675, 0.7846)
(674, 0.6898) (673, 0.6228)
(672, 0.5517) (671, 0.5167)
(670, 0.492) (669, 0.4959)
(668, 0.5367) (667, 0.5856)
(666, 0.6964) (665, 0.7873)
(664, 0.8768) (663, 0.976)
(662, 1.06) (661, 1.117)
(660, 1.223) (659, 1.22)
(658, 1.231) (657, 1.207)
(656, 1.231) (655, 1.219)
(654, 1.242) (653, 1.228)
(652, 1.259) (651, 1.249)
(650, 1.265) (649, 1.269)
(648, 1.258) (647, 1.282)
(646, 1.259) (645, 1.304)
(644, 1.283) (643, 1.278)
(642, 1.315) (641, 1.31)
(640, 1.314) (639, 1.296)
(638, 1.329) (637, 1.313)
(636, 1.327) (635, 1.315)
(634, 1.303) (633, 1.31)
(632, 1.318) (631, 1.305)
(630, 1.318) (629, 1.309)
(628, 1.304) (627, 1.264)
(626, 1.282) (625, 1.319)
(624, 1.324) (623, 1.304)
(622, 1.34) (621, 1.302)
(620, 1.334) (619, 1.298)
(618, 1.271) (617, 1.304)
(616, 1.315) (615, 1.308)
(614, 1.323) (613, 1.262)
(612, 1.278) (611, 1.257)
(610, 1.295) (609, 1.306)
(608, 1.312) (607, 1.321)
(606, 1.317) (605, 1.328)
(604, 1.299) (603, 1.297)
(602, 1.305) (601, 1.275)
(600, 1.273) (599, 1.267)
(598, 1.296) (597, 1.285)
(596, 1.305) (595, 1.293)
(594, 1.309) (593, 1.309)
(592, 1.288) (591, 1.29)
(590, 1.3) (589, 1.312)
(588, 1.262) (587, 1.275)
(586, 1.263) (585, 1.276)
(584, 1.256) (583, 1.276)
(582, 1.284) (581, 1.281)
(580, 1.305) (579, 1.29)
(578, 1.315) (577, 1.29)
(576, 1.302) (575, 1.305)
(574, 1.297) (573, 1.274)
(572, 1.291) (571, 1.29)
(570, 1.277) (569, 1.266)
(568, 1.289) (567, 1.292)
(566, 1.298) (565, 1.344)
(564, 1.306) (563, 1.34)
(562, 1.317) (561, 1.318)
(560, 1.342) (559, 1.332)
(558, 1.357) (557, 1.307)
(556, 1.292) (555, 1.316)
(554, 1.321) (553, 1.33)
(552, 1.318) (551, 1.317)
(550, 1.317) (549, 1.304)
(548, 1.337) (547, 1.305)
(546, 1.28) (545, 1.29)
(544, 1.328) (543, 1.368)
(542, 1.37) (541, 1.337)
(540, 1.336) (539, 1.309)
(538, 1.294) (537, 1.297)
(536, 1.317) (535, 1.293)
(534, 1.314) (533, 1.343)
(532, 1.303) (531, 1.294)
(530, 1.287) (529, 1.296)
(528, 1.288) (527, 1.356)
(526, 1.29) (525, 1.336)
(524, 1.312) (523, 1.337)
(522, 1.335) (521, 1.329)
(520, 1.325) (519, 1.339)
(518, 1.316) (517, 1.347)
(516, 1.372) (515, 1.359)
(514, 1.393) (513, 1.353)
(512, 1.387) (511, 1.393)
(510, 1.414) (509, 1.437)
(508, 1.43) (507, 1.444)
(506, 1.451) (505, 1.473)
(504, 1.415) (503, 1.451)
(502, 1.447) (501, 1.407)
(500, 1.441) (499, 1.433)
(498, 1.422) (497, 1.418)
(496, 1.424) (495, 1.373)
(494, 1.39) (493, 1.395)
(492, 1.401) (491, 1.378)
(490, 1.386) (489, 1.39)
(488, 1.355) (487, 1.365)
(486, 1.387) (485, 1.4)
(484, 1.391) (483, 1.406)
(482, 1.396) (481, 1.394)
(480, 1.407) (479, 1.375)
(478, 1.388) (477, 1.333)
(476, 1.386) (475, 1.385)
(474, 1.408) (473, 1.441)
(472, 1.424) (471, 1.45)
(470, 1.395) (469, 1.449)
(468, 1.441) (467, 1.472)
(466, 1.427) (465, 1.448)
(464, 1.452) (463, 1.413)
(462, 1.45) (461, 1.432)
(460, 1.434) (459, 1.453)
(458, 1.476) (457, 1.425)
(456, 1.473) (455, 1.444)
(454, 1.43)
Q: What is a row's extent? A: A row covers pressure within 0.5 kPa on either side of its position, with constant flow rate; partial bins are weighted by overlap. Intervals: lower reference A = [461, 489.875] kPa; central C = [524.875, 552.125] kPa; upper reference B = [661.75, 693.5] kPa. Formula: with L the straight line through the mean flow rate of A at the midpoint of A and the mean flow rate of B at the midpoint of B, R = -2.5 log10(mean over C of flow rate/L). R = -0.07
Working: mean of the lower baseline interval 1.41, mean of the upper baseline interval 0.86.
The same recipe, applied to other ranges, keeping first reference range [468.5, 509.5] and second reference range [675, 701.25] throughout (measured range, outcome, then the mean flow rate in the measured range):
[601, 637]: -0.11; 1.3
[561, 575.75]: -0.03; 1.3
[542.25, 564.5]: -0.02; 1.32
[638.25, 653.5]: -0.14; 1.28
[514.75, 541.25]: 0.01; 1.32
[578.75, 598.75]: -0.05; 1.29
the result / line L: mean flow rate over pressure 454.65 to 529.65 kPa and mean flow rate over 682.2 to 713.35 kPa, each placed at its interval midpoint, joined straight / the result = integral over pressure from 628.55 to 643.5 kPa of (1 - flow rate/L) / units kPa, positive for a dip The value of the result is -1.6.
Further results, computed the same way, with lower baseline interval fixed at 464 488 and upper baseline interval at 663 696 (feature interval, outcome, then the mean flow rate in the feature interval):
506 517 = -0.7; 1.4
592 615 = -4.7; 1.3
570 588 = -2.3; 1.29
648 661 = -4.0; 1.23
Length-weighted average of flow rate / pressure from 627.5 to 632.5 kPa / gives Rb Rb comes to 1.31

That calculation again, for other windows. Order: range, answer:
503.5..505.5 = 1.44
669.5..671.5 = 0.504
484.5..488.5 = 1.38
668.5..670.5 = 0.494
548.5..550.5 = 1.31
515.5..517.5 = 1.36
